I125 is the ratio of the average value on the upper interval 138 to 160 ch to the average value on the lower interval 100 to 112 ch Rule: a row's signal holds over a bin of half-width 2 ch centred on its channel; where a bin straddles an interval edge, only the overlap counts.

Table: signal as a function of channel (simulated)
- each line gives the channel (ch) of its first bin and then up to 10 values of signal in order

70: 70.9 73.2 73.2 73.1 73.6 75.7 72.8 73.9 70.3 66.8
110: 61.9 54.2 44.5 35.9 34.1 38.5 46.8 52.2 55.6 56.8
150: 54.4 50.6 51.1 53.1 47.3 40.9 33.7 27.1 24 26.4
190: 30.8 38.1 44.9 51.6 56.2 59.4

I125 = 0.81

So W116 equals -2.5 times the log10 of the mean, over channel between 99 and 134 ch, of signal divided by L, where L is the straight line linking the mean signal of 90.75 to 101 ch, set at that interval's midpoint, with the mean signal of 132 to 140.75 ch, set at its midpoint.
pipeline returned 0.21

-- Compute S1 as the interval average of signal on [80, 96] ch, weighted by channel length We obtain 73.8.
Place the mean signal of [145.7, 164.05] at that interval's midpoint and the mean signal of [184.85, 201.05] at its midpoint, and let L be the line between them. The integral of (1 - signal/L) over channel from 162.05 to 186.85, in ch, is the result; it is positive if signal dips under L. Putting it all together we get 5.5 ch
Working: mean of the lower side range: 52.9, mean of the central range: 35.1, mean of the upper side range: 36.6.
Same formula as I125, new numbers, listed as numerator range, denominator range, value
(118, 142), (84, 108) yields 0.59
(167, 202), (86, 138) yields 0.61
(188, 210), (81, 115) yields 0.66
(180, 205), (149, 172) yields 0.75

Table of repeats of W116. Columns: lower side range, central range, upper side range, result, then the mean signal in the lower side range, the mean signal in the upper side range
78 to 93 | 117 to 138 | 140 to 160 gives 0.43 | 73.9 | 53.7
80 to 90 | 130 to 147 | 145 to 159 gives 0.12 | 73.8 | 53.1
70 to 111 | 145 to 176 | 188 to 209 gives 0.14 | 71.7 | 45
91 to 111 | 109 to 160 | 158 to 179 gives 0.13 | 69.8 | 42.1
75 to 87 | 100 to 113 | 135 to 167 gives 0.01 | 73.3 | 52.6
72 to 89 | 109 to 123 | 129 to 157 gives 0.23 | 73.4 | 51.1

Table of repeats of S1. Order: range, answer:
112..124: 44.9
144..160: 53.2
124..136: 39.8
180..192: 27.1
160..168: 50.2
